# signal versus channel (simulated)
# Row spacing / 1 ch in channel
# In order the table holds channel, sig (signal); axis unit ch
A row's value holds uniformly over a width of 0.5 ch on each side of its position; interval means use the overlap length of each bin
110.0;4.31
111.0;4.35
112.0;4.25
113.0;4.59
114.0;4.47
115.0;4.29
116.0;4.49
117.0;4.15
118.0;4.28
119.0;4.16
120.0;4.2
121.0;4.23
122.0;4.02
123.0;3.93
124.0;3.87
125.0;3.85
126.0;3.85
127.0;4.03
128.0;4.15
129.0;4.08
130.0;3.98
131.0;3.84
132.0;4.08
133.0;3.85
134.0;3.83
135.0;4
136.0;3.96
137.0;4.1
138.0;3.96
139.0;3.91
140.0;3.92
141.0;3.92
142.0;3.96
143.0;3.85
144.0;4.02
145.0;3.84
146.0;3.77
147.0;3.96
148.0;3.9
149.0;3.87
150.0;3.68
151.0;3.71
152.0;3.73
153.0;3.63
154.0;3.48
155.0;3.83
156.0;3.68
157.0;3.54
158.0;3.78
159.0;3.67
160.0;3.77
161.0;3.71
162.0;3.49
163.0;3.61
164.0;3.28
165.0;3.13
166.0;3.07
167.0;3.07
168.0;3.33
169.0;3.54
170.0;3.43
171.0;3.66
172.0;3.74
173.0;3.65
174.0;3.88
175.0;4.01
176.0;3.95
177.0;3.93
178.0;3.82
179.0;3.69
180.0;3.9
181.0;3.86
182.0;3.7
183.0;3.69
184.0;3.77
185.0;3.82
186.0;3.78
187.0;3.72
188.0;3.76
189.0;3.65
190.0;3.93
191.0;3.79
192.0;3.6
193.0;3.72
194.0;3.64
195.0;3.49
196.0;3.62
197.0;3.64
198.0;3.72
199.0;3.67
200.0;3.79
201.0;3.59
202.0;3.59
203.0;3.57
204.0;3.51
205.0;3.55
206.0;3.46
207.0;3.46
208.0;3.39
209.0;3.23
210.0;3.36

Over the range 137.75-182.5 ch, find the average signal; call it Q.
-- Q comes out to 3.71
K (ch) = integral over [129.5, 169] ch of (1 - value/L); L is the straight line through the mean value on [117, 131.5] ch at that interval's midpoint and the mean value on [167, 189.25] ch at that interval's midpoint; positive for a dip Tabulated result 1.64 ch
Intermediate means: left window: 4.04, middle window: 3.73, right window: 3.73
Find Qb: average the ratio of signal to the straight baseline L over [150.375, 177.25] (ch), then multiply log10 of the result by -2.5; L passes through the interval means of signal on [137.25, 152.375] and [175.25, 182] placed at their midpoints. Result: 0.076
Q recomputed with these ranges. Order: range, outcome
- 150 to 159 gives 3.67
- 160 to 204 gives 3.65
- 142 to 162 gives 3.76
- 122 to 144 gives 3.95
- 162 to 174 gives 3.43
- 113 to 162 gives 3.94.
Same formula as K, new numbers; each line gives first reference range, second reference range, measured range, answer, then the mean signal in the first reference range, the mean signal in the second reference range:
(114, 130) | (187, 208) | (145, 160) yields 0.70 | 4.11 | 3.63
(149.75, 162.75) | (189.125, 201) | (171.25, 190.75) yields -0.64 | 3.67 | 3.69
